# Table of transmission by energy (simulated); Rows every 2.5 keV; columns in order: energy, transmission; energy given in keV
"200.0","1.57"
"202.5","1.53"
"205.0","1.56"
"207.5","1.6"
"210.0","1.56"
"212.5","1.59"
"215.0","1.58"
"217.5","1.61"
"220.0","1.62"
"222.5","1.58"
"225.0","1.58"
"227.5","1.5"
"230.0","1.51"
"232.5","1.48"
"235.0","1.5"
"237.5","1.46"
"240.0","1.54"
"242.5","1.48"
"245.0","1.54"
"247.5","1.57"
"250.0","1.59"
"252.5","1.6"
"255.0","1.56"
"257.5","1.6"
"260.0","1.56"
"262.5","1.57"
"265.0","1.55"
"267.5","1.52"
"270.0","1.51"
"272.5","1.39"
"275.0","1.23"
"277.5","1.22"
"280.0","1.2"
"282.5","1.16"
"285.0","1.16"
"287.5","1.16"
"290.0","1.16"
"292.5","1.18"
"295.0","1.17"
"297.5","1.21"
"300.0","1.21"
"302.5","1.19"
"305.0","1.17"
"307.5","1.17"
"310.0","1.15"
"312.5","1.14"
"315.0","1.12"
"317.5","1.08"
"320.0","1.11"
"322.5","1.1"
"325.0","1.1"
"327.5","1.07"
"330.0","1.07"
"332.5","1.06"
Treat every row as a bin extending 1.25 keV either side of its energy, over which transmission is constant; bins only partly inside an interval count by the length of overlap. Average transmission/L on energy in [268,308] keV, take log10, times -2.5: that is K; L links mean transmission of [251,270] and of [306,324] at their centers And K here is 0.10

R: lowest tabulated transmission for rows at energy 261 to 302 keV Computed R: 1.16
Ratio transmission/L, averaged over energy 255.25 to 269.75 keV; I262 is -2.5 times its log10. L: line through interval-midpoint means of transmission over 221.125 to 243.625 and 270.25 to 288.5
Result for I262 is -0.17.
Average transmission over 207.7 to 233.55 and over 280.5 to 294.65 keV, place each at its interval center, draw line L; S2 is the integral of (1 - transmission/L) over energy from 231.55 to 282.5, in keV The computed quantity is -4.9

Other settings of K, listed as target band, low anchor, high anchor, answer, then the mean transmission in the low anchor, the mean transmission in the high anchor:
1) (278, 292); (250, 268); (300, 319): 0.16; 1.57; 1.15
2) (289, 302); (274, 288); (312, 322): -0.03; 1.19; 1.11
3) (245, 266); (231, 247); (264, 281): -0.10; 1.5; 1.37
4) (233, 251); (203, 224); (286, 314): -0.05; 1.59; 1.17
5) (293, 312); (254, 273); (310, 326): 0.05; 1.54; 1.11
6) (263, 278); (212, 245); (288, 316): -0.07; 1.54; 1.17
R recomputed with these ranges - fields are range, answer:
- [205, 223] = 1.56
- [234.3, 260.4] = 1.46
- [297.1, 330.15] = 1.07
